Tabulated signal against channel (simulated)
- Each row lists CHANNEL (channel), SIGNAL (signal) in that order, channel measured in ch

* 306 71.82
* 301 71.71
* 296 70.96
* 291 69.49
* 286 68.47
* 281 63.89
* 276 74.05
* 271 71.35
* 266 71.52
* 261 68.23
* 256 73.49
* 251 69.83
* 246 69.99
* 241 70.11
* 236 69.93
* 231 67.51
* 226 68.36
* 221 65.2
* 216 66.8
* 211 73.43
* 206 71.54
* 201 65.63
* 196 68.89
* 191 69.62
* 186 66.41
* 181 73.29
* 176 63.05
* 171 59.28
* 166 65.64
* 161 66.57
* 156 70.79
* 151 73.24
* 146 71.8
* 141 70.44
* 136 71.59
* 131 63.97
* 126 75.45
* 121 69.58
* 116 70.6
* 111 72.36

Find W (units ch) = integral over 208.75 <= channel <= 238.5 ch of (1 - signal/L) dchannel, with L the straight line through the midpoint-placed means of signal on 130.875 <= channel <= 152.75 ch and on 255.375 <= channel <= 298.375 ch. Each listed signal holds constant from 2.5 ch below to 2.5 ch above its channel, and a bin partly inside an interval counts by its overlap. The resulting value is 0.8 ch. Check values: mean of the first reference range 70.8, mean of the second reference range 70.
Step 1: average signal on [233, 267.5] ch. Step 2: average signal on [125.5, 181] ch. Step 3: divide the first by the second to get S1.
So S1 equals 1.0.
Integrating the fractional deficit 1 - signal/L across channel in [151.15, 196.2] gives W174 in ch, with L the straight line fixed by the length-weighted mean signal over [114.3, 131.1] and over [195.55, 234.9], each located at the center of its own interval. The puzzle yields 1.4 ch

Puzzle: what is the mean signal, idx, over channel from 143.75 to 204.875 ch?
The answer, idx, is 67.9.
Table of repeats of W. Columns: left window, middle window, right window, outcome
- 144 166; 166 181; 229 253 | 1.28 ch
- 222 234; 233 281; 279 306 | -1.51 ch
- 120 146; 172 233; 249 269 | 2.18 ch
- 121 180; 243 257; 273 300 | -0.31 ch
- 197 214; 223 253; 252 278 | 0.70 ch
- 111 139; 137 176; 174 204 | 0.67 ch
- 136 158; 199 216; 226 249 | 0.05 ch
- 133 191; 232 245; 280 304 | -0.15 ch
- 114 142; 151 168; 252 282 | 0.44 ch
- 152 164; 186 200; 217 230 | -0.09 ch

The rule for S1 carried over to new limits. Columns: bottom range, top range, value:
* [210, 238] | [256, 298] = 1.02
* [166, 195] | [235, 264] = 1.06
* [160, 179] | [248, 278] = 1.12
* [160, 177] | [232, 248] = 1.10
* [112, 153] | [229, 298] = 0.99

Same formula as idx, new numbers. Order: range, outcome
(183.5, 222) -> 68.6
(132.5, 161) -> 70.9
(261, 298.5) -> 69.8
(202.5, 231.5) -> 68.8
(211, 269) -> 69.4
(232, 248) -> 69.8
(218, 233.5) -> 67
